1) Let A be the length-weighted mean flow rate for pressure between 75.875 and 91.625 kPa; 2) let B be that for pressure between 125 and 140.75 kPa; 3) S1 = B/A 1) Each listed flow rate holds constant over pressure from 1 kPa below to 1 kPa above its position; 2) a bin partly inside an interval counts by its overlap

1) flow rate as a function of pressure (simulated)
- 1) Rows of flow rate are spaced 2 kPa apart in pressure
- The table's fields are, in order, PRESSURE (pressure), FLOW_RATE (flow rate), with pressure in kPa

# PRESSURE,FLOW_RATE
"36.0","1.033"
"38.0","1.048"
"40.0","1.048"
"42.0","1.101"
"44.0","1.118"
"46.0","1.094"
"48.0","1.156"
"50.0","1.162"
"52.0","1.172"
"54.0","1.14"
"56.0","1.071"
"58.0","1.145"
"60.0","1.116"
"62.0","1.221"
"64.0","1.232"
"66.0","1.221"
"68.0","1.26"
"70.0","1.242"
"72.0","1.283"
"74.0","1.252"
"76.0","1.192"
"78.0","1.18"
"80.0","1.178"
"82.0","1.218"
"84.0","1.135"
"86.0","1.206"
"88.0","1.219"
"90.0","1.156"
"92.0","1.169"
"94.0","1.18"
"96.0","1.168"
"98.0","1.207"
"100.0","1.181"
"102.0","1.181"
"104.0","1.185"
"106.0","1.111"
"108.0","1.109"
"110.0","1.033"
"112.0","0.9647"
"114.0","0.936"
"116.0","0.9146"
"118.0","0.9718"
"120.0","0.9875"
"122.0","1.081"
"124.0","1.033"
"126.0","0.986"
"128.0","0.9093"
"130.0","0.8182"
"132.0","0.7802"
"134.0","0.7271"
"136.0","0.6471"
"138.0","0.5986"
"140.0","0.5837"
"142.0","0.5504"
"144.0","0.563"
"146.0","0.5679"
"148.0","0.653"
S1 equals 0.64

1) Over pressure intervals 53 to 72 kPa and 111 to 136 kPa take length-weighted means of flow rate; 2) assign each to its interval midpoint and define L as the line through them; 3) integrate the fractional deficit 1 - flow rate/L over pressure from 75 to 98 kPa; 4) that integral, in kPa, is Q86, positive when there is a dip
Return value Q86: -2.2 kPa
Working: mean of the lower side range 1.19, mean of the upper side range 0.915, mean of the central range 1.18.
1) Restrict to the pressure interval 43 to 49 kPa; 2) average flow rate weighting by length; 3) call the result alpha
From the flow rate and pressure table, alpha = 1.12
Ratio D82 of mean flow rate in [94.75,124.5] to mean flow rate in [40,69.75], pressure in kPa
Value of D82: 0.93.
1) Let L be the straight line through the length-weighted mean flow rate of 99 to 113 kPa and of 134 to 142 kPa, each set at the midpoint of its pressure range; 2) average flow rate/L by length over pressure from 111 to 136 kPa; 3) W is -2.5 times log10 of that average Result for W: -0.10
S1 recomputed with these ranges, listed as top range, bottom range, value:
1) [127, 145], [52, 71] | 0.58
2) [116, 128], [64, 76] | 0.80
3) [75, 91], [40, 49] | 1.07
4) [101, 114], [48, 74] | 0.91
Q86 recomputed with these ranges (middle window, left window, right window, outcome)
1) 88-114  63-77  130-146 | -4.4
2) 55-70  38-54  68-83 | -0.1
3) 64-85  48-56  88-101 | -0.9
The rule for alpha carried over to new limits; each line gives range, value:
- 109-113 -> 0.999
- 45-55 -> 1.14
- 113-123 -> 0.978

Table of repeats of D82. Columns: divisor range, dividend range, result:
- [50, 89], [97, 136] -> 0.84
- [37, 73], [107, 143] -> 0.75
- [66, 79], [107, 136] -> 0.76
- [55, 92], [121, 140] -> 0.69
